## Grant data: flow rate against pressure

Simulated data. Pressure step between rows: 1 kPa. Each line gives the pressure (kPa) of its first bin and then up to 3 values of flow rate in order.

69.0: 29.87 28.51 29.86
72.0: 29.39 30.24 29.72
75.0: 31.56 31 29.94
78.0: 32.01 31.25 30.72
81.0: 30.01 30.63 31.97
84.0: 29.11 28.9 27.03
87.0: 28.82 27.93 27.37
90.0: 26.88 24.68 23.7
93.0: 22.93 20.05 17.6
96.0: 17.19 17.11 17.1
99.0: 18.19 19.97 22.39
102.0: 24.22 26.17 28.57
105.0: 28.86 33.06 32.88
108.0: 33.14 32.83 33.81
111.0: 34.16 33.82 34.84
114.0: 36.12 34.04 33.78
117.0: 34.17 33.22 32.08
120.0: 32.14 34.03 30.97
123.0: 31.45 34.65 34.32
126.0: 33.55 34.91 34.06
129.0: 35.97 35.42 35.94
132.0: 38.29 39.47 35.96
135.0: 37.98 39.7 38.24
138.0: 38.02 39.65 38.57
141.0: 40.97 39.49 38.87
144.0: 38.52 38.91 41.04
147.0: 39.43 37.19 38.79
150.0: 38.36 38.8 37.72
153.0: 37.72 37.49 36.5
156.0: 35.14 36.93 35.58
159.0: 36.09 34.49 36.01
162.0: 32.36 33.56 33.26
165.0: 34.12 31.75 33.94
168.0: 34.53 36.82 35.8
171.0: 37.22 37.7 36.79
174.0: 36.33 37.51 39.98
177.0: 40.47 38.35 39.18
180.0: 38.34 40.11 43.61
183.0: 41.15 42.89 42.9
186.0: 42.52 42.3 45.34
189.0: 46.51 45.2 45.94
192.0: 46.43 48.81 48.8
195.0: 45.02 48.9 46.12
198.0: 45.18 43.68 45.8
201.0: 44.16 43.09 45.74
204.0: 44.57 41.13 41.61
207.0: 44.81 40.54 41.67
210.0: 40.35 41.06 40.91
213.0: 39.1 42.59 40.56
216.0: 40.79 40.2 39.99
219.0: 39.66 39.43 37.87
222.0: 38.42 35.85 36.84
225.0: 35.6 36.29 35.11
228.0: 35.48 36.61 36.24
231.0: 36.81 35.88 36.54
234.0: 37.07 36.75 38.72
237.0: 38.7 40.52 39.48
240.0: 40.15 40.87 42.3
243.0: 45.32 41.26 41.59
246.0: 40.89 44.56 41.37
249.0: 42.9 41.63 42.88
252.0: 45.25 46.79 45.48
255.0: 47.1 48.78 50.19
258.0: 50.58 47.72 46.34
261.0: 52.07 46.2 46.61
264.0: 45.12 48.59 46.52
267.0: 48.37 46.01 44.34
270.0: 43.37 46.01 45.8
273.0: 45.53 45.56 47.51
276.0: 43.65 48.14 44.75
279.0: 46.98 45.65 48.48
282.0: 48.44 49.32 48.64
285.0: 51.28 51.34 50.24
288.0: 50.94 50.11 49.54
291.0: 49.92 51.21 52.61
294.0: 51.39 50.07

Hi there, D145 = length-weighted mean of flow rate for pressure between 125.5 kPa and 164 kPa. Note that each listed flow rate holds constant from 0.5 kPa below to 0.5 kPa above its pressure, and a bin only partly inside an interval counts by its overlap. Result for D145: 37.2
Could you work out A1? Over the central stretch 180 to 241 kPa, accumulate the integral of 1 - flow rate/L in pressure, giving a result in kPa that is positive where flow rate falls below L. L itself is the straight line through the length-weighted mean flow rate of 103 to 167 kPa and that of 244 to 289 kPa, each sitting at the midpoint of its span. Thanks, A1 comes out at 0.7 kPa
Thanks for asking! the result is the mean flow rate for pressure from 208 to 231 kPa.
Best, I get 38.7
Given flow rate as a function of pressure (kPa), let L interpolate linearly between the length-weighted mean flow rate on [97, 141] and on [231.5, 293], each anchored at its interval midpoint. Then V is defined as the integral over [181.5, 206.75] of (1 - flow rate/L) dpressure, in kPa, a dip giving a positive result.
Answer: -3.43 kPa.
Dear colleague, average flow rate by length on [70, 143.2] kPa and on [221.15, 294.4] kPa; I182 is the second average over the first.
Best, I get 1.4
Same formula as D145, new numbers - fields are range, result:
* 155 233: 39.8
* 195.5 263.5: 41.8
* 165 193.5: 40.2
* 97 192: 35.8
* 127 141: 37.5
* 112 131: 33.9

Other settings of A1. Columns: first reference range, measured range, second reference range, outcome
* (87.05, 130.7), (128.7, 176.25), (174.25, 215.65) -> -1.4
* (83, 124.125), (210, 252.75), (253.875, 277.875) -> 3.3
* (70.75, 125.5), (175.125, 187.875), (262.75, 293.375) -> -1.1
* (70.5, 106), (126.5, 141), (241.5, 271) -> -2.6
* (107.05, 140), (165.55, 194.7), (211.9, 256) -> -2.3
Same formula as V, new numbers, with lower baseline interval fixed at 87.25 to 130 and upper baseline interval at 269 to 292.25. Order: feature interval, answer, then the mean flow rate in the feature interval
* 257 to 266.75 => -0.5 kPa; 47.9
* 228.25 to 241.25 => 1.5 kPa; 37.9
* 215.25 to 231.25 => 1.5 kPa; 37.6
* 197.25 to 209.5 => -1.3 kPa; 43.6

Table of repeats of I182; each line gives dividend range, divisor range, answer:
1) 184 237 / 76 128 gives 1.42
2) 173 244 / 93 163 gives 1.23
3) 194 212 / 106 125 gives 1.31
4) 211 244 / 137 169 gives 1.05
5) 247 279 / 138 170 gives 1.25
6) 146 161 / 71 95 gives 1.32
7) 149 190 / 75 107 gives 1.45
